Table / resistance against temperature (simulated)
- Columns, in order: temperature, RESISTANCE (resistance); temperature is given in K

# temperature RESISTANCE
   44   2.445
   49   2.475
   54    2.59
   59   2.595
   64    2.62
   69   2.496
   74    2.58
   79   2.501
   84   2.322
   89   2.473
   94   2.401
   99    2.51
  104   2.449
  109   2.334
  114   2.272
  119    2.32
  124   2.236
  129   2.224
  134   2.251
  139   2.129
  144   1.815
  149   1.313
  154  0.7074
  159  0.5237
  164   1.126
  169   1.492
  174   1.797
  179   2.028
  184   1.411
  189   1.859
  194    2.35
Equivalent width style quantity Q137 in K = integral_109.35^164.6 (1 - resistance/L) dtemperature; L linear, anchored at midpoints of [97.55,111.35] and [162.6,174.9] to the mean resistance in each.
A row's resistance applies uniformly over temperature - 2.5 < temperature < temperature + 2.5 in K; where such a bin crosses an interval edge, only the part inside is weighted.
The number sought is 6.3 K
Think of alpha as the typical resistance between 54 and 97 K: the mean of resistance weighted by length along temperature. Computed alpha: 2.5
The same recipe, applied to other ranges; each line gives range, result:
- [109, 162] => 1.8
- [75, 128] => 2.38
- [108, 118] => 2.3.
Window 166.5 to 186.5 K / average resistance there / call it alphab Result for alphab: 1.68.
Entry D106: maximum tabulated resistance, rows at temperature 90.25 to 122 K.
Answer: 2.51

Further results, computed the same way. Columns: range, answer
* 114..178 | 2.32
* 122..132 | 2.236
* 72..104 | 2.58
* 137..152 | 2.129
